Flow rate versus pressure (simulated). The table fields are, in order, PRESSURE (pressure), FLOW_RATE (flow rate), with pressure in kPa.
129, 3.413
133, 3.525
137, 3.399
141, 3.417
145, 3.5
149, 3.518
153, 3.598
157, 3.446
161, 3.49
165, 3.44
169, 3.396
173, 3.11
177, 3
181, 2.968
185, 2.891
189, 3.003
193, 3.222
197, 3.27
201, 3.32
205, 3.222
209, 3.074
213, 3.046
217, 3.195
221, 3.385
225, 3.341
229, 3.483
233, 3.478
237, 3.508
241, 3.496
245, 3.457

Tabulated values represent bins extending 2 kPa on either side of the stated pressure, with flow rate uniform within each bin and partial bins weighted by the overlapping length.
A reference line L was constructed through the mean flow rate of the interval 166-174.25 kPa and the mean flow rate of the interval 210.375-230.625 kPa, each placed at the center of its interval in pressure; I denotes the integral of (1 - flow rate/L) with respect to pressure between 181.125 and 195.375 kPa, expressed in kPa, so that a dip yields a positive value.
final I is 1.1 kPa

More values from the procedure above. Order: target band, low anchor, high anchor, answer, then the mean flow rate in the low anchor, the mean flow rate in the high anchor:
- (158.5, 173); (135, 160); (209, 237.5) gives 0.2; 3.48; 3.32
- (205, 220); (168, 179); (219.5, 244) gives 0.9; 3.15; 3.45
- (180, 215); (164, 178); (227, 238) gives 2.4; 3.24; 3.49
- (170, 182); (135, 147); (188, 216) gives 0.8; 3.44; 3.17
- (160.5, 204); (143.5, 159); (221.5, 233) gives 3.7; 3.52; 3.42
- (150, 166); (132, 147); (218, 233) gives -0.3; 3.46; 3.4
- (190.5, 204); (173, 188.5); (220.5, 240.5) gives -0.5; 2.98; 3.45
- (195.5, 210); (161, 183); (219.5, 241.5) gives 0.5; 3.21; 3.45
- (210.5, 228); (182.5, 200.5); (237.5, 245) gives 0.4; 3.11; 3.49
